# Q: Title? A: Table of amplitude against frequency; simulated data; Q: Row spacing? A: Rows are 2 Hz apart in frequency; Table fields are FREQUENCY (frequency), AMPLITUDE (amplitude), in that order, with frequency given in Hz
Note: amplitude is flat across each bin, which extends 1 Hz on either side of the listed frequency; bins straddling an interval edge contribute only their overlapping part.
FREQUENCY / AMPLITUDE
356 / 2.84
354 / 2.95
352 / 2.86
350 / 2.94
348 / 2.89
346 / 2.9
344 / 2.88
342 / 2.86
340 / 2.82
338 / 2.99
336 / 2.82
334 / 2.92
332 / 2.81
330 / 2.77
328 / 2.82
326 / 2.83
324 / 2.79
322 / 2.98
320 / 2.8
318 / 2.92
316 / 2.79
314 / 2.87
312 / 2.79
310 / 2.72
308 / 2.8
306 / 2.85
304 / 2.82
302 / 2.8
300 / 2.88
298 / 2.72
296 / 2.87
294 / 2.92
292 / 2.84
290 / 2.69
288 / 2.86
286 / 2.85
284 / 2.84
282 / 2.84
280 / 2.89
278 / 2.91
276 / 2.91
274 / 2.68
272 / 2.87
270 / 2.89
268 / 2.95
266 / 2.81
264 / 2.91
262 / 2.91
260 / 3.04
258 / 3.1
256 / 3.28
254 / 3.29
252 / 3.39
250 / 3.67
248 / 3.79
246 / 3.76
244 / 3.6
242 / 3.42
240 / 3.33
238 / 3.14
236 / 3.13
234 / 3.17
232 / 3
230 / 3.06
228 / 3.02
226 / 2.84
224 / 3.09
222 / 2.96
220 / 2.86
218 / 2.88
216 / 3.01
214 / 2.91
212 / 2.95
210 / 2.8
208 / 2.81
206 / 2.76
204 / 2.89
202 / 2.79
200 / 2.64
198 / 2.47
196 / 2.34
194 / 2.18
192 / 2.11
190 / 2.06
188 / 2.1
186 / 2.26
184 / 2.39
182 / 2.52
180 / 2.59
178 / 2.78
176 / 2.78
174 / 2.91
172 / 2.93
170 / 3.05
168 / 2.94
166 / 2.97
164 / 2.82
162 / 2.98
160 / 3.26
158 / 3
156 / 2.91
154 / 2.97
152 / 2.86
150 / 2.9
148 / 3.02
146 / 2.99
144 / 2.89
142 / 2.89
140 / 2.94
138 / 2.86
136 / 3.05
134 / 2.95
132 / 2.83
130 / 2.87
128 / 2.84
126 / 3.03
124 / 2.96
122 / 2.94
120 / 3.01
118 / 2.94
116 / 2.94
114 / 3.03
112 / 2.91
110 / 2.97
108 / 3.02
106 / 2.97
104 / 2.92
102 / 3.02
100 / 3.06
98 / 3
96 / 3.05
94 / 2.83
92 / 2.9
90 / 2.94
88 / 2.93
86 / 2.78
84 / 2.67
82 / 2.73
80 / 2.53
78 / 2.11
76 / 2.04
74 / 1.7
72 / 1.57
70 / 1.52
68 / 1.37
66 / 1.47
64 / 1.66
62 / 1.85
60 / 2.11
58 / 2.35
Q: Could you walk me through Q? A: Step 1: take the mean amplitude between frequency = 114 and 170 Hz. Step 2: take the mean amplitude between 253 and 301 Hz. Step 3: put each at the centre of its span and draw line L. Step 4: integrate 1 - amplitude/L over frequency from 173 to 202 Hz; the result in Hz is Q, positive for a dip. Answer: 4.8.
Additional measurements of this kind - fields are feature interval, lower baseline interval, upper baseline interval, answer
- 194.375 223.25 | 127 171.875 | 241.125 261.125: 4.0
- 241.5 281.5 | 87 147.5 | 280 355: -3.8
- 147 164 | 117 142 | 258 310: -0.3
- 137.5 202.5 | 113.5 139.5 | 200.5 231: 4.3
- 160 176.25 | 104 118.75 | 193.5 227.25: -0.5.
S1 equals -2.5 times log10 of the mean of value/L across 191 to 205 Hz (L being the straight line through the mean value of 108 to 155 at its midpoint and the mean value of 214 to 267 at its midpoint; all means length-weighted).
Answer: 0.23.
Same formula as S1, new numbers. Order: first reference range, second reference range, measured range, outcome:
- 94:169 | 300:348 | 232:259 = -0.17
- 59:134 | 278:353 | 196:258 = -0.12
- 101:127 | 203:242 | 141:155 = 0.02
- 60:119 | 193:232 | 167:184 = -0.03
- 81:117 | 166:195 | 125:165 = -0.09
